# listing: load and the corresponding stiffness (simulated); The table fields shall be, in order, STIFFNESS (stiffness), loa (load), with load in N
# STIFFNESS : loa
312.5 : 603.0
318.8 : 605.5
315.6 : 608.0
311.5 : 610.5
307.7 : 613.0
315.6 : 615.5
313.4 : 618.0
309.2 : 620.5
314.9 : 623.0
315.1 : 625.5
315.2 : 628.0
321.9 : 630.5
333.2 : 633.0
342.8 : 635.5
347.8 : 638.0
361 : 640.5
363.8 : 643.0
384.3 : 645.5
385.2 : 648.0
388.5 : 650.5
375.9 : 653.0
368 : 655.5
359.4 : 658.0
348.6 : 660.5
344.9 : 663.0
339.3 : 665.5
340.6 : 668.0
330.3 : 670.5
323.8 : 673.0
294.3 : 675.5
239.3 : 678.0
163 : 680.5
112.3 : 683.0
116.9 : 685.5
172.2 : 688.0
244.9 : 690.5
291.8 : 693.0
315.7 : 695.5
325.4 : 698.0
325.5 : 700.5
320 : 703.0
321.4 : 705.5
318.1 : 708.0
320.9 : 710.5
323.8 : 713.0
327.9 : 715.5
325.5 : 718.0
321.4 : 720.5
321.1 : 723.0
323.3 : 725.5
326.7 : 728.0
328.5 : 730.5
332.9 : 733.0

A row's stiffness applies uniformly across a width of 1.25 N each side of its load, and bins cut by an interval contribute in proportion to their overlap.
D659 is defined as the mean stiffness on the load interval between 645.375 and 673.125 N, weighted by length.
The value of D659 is 358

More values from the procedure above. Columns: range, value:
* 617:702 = 310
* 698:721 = 323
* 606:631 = 314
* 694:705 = 321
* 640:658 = 375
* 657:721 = 290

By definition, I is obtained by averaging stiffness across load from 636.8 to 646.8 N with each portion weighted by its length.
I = 364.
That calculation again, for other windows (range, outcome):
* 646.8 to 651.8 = 387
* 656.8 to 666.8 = 348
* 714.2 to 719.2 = 327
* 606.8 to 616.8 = 313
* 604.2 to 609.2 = 317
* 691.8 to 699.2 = 311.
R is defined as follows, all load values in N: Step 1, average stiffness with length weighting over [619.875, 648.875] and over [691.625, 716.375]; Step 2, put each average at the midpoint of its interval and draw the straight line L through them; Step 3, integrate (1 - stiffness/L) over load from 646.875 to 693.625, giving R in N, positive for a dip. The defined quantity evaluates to 5.56 N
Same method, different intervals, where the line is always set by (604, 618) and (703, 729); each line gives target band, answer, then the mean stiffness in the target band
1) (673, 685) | 4.1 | 210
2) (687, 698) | 1.9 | 266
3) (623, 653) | -3.2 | 350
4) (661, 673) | -0.7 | 338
